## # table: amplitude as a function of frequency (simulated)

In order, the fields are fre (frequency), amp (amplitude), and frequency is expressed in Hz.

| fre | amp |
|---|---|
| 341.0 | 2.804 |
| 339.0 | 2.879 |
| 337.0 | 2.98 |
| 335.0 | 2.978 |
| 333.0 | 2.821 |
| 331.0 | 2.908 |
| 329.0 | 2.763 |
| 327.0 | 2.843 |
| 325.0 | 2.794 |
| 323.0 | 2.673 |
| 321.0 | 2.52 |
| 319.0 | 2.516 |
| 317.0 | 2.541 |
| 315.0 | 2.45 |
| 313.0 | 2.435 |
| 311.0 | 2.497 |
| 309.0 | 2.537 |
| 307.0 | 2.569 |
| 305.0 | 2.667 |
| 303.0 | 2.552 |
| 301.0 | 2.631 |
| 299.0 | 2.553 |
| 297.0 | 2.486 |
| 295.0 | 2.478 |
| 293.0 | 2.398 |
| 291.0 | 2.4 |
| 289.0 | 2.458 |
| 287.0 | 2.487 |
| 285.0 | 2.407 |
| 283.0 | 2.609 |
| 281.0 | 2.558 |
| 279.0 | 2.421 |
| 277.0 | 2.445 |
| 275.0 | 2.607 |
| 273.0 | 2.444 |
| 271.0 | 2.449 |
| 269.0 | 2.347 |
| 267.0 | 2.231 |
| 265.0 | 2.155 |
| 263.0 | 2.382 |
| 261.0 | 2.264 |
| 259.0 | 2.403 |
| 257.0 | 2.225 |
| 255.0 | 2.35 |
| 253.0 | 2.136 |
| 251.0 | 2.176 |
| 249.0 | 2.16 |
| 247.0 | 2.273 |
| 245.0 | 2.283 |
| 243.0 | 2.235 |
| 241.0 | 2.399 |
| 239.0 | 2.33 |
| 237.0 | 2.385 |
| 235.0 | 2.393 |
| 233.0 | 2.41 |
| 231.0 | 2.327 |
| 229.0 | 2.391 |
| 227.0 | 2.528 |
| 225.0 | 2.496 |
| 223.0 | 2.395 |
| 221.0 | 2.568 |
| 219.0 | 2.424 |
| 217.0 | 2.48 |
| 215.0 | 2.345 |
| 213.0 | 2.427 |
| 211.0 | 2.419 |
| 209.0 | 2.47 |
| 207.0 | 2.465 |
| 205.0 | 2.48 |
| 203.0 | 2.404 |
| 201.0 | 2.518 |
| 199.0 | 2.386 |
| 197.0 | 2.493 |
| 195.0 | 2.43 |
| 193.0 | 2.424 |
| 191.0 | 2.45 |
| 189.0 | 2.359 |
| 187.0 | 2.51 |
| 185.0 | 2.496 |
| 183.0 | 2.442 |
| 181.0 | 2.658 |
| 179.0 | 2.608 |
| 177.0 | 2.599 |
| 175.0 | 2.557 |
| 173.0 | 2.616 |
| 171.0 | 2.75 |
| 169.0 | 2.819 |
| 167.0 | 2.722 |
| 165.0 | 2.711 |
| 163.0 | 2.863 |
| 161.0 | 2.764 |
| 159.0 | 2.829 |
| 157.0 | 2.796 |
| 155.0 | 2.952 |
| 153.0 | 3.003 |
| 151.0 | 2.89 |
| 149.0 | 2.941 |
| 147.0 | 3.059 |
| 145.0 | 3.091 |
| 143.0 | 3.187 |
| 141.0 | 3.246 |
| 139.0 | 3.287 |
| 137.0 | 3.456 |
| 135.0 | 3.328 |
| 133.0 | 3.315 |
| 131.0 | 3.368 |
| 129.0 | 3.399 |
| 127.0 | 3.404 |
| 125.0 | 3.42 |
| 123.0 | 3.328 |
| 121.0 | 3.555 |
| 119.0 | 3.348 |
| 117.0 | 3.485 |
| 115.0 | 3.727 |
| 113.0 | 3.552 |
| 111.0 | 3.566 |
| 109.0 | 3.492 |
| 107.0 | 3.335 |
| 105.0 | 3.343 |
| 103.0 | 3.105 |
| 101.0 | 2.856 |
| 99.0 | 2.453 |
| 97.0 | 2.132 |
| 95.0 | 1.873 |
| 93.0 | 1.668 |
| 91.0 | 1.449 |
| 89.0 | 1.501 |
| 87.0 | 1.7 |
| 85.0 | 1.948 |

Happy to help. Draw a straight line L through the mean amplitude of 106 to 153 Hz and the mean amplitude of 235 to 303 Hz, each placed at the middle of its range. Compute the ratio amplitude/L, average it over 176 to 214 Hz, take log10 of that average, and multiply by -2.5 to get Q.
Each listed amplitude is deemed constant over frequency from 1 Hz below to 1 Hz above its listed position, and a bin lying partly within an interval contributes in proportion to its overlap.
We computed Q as 0.166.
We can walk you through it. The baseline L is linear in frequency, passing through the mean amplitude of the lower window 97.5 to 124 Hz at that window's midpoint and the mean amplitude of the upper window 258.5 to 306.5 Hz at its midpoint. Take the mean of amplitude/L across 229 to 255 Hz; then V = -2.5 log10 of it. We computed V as 0.16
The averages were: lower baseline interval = 3.3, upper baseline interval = 2.45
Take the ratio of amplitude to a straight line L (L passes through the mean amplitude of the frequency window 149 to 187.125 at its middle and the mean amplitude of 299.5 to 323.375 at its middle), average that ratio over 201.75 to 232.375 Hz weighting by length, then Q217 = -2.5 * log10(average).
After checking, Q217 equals 0.09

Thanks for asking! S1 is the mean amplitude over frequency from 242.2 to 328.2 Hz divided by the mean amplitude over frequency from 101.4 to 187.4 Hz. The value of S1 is 0.80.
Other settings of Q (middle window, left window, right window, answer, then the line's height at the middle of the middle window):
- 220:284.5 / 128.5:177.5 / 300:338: 0.179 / 2.79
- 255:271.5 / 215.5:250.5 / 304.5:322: 0.058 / 2.43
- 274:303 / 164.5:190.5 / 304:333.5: 0.054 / 2.63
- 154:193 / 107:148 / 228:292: 0.144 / 3.03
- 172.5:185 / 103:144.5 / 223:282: 0.149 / 2.95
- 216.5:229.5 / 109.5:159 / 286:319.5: 0.162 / 2.87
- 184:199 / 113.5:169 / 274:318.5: 0.203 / 2.95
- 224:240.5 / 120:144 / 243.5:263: 0.019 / 2.45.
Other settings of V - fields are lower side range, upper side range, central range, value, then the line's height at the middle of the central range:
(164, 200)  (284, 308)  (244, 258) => 0.14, 2.53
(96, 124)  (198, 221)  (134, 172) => -0.03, 2.89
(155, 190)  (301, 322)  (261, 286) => 0.07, 2.57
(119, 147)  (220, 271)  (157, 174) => 0.10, 3.04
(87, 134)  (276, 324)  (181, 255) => 0.13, 2.71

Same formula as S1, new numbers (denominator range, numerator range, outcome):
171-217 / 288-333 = 1.04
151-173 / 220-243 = 0.86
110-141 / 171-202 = 0.73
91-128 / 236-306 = 0.79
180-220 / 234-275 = 0.94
